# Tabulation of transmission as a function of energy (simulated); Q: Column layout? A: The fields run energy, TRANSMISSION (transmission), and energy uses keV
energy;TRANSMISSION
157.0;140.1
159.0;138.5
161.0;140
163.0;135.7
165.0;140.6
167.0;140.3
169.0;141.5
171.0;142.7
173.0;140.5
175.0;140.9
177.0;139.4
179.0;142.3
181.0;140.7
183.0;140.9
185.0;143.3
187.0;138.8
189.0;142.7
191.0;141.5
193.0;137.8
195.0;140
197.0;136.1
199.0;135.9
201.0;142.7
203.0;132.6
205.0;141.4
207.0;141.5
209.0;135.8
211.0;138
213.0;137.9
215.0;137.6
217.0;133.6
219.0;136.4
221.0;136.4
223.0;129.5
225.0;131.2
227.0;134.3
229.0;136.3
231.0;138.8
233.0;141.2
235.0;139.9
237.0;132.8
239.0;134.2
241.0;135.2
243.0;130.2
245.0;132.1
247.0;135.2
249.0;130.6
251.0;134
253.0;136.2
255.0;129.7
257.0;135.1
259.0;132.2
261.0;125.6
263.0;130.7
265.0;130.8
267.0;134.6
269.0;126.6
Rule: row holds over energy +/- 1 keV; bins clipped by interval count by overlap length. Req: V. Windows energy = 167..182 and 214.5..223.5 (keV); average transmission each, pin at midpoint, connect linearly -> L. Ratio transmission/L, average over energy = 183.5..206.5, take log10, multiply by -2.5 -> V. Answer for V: -0.01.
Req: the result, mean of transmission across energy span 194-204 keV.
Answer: 137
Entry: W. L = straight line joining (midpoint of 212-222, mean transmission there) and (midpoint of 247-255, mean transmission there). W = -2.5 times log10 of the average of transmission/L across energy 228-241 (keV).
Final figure -0.02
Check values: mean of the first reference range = 136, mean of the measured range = 137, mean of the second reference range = 133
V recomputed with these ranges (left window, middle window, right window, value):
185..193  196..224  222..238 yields 0.010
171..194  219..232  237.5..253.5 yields 0.009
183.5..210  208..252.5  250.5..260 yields 0.007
